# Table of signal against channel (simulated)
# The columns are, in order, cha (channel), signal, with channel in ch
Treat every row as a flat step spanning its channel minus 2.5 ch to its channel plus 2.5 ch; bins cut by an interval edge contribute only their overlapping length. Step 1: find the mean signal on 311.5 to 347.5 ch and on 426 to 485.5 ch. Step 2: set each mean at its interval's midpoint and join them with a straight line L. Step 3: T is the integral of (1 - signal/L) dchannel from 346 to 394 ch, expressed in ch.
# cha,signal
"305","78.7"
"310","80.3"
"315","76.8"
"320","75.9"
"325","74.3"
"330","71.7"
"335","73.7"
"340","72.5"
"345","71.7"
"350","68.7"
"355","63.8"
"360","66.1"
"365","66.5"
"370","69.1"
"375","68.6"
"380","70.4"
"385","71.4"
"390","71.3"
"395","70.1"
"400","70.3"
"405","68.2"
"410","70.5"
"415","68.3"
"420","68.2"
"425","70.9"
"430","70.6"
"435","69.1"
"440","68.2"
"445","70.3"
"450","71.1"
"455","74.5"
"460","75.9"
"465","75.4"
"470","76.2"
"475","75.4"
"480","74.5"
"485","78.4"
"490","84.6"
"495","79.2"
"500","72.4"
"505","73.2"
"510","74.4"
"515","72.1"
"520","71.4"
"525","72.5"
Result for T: 3.3 ch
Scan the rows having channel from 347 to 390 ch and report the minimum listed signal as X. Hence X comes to 63.8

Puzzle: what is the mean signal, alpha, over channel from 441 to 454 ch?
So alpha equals 70.8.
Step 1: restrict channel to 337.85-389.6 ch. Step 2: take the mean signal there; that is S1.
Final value 69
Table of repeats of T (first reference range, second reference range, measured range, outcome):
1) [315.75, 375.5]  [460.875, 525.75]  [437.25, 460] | 0.7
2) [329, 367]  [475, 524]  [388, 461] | 2.0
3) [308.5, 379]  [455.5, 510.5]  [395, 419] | 1.4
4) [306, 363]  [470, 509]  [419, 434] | 1.0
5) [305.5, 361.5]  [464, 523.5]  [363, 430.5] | 3.8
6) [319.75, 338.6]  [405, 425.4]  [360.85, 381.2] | 0.9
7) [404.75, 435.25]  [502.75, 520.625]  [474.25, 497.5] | -2.2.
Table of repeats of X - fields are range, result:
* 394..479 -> 68.2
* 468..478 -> 75.4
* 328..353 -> 68.7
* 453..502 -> 72.4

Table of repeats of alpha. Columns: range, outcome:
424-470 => 72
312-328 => 75.7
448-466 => 74.2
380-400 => 70.8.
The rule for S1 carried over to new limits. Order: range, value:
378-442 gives 69.8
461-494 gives 77.4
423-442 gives 69.7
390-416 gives 69.7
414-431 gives 69.5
